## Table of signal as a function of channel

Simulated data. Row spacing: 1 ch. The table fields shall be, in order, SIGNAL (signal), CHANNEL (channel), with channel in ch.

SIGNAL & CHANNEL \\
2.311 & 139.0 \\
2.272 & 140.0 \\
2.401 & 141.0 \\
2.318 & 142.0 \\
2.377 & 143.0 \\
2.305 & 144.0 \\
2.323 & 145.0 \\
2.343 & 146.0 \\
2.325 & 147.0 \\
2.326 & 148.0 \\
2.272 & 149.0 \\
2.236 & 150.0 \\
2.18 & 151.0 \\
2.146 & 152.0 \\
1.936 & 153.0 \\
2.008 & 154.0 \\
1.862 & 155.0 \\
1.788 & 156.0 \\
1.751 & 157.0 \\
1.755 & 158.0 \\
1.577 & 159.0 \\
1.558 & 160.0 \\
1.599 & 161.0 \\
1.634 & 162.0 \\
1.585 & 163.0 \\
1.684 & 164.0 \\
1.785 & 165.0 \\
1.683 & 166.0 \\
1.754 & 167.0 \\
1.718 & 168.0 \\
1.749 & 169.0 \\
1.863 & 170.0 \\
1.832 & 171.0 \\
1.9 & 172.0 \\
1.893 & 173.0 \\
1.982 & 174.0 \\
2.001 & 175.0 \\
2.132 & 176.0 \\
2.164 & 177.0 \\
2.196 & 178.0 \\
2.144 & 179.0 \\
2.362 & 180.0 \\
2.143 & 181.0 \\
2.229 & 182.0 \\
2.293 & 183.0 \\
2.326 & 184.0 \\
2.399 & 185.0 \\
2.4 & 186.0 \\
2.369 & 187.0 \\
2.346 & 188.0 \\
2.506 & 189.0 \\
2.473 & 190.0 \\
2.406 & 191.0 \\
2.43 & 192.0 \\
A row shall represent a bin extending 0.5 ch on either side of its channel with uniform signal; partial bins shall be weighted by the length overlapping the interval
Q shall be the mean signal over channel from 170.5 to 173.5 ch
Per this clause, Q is 1.88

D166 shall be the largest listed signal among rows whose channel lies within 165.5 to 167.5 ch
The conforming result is 1.754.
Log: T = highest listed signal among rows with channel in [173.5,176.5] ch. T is 2.132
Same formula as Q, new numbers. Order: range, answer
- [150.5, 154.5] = 2.07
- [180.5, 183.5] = 2.22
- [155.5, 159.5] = 1.72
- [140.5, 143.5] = 2.37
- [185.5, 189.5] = 2.41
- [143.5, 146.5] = 2.32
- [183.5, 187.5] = 2.37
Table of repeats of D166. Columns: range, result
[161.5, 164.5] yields 1.684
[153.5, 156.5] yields 2.008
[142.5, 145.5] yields 2.377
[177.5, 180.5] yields 2.362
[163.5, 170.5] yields 1.863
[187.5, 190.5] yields 2.506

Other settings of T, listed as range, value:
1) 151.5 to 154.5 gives 2.146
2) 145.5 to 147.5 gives 2.343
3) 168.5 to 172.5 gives 1.9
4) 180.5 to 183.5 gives 2.293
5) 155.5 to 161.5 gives 1.788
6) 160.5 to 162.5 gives 1.634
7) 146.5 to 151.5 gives 2.326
